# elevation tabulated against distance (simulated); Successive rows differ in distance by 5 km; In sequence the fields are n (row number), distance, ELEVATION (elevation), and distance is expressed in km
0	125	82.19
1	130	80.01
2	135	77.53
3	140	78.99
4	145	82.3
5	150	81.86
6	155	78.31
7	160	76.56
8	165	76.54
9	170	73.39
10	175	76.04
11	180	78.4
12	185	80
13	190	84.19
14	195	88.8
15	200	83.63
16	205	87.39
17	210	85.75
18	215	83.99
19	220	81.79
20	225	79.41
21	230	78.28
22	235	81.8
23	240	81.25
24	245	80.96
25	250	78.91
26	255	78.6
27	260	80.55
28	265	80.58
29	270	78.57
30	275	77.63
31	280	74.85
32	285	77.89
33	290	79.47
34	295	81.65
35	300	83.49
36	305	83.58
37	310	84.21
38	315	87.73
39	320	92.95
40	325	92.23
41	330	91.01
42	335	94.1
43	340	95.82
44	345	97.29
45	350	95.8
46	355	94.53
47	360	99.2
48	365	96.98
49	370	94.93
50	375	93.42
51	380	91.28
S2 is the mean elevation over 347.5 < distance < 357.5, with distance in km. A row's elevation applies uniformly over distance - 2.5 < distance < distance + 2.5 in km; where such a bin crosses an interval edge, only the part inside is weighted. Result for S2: 95.2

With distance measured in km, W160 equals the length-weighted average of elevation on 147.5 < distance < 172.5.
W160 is 77.3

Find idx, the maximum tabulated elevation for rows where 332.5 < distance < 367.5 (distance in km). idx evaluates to 99.2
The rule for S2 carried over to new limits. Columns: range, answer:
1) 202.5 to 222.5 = 84.7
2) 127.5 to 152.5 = 80.1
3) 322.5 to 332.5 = 91.6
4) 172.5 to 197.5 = 81.5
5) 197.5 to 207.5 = 85.5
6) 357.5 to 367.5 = 98.1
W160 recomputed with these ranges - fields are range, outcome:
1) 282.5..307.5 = 81.2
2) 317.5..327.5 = 92.6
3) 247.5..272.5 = 79.4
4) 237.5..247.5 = 81.1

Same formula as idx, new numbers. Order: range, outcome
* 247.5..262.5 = 80.55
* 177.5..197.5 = 88.8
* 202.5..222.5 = 87.39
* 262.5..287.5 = 80.58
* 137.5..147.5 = 82.3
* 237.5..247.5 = 81.25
